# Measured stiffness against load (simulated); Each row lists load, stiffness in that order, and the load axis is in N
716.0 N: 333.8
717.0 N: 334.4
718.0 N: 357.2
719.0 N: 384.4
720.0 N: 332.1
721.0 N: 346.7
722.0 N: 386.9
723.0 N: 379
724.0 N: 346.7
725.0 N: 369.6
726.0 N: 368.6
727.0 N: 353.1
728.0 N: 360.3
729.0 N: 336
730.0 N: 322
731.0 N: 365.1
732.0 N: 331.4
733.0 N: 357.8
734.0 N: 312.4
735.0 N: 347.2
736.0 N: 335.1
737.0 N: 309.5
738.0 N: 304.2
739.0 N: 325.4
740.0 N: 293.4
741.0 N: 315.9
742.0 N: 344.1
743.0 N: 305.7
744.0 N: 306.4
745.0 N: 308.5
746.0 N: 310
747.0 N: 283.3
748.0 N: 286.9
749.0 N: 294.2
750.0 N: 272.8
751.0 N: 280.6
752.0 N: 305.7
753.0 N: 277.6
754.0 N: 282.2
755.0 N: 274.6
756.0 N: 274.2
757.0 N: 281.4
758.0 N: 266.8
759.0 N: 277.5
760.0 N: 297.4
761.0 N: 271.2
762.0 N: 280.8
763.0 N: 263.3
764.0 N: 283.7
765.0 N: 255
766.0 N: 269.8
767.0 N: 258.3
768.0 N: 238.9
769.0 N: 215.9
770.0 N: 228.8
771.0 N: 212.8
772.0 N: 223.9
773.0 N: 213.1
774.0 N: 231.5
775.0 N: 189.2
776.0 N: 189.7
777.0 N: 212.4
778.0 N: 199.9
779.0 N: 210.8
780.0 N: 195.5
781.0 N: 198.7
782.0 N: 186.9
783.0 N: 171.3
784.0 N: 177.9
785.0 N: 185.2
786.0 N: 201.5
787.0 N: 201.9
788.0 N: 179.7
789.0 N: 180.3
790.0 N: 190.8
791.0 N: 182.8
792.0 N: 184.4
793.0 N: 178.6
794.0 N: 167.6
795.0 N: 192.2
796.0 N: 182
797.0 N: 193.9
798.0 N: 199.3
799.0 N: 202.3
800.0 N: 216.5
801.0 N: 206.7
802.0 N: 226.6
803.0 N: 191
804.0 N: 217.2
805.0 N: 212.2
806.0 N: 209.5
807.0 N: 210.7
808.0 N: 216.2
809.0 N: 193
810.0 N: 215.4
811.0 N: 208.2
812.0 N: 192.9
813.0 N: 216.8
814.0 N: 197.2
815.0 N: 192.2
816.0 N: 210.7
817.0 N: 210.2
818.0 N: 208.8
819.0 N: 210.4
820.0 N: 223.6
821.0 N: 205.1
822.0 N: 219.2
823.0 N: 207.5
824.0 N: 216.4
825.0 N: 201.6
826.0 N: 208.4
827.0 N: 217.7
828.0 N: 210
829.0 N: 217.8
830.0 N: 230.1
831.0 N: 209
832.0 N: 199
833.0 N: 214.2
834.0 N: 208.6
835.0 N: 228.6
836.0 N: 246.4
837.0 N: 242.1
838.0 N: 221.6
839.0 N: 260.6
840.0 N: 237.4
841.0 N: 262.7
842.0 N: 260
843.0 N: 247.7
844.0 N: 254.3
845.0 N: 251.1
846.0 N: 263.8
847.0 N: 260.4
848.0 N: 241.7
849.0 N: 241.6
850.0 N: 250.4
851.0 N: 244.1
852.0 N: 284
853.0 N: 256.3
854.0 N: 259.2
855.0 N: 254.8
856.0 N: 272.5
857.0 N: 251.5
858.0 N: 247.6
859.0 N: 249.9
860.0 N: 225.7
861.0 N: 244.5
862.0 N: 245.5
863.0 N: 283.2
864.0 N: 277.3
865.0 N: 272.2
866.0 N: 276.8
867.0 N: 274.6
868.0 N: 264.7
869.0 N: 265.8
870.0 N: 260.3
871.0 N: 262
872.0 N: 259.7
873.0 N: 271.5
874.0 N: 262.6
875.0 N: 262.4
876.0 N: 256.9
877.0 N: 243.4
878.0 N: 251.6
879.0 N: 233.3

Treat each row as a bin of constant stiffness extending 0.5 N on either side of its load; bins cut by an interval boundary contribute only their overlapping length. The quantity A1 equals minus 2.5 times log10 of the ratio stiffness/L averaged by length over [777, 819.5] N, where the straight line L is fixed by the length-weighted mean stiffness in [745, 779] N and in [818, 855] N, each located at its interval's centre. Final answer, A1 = 0.23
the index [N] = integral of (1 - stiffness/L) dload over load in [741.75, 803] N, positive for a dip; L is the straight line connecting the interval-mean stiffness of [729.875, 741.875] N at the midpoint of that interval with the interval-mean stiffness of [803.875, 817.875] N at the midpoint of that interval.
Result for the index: 8.1 N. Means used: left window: 327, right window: 207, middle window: 235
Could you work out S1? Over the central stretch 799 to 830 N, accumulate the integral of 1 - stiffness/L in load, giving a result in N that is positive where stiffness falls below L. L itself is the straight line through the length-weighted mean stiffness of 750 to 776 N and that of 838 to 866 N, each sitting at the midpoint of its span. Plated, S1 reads 5.6 N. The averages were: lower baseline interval 257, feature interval 210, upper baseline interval 255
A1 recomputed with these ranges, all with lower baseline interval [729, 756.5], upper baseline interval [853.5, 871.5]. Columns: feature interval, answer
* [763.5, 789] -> 0.36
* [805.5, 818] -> 0.34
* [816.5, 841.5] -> 0.23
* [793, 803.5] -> 0.41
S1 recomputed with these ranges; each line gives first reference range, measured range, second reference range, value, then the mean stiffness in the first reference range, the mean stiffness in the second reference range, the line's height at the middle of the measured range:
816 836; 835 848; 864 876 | -0.96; 214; 267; 232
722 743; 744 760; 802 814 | 1.00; 339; 208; 305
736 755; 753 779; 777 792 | -0.43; 301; 191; 243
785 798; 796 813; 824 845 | -0.60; 187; 229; 200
